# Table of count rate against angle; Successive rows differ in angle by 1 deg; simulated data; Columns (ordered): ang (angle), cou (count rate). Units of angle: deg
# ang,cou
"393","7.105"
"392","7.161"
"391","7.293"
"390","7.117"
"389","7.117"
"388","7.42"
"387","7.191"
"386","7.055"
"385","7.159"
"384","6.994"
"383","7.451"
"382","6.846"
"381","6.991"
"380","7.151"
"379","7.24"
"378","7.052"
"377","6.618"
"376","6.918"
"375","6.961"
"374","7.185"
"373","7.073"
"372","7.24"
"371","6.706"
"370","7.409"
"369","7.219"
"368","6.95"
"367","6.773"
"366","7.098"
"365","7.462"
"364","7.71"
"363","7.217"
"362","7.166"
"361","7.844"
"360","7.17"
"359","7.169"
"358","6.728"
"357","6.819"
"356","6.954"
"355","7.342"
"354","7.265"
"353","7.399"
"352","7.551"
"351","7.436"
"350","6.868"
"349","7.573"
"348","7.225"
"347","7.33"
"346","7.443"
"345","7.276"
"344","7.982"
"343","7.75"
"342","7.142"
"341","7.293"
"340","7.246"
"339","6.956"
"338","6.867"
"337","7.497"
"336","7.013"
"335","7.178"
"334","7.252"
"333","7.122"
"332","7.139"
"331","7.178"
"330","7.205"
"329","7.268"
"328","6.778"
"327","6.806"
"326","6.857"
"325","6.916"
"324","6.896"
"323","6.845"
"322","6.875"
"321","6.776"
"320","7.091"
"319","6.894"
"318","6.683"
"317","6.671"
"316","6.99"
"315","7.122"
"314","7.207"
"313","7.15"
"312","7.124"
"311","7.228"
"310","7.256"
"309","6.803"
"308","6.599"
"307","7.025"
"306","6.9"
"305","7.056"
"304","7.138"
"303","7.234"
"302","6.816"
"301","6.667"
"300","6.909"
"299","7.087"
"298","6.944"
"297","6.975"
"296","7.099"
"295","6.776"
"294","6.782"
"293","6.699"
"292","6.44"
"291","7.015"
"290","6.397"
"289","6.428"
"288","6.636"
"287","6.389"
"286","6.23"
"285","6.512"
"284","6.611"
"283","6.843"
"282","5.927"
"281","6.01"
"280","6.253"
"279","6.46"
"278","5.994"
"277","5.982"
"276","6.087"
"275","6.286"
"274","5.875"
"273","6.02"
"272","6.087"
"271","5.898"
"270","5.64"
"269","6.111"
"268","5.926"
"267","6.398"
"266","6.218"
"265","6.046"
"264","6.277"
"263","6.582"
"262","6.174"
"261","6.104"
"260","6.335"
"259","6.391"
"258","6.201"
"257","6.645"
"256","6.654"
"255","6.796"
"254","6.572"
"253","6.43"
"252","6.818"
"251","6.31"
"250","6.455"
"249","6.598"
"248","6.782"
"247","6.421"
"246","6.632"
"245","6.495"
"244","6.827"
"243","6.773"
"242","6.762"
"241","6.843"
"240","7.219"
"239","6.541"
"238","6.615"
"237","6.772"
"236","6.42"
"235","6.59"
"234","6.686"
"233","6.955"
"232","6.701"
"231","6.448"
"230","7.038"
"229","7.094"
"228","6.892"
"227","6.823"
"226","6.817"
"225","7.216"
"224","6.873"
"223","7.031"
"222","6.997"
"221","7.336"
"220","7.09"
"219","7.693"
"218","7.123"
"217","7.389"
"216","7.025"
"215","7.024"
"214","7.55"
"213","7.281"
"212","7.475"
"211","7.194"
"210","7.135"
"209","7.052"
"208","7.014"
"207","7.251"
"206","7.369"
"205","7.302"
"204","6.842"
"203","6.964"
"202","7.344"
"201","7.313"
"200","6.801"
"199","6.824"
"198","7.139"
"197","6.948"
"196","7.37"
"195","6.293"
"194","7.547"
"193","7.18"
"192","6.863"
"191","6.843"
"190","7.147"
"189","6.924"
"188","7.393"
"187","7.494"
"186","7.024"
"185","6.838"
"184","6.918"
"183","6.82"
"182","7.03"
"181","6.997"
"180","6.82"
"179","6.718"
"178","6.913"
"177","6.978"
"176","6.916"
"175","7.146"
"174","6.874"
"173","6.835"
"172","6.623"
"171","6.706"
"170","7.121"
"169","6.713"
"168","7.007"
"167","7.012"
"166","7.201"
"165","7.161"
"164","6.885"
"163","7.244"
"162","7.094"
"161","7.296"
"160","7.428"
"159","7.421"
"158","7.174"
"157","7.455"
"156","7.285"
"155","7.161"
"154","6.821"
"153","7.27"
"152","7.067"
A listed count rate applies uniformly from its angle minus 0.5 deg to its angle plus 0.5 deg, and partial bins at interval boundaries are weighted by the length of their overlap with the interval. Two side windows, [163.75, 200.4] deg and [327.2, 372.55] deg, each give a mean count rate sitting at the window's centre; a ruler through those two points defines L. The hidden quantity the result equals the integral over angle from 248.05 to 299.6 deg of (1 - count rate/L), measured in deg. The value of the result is 5.1 deg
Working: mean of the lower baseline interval 6.97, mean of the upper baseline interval 7.22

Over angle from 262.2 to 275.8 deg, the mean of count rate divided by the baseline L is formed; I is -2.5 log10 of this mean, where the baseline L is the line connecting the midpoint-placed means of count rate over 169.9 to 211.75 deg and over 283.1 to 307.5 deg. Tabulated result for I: 0.12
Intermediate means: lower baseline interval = 7.02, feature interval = 6.11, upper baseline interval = 6.78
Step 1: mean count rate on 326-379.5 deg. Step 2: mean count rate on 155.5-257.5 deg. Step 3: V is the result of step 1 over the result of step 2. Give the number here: 1.0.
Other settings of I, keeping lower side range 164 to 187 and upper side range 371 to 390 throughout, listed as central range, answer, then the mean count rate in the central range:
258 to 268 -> 0.121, 6.26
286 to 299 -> 0.049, 6.71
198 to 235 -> -0.017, 7.08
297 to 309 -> 0.014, 6.94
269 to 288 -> 0.136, 6.18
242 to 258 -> 0.061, 6.61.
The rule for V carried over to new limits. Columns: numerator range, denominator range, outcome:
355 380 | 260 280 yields 1.16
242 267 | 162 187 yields 0.93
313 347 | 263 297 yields 1.12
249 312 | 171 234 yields 0.93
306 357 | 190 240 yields 1.01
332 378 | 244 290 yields 1.14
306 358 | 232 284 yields 1.11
